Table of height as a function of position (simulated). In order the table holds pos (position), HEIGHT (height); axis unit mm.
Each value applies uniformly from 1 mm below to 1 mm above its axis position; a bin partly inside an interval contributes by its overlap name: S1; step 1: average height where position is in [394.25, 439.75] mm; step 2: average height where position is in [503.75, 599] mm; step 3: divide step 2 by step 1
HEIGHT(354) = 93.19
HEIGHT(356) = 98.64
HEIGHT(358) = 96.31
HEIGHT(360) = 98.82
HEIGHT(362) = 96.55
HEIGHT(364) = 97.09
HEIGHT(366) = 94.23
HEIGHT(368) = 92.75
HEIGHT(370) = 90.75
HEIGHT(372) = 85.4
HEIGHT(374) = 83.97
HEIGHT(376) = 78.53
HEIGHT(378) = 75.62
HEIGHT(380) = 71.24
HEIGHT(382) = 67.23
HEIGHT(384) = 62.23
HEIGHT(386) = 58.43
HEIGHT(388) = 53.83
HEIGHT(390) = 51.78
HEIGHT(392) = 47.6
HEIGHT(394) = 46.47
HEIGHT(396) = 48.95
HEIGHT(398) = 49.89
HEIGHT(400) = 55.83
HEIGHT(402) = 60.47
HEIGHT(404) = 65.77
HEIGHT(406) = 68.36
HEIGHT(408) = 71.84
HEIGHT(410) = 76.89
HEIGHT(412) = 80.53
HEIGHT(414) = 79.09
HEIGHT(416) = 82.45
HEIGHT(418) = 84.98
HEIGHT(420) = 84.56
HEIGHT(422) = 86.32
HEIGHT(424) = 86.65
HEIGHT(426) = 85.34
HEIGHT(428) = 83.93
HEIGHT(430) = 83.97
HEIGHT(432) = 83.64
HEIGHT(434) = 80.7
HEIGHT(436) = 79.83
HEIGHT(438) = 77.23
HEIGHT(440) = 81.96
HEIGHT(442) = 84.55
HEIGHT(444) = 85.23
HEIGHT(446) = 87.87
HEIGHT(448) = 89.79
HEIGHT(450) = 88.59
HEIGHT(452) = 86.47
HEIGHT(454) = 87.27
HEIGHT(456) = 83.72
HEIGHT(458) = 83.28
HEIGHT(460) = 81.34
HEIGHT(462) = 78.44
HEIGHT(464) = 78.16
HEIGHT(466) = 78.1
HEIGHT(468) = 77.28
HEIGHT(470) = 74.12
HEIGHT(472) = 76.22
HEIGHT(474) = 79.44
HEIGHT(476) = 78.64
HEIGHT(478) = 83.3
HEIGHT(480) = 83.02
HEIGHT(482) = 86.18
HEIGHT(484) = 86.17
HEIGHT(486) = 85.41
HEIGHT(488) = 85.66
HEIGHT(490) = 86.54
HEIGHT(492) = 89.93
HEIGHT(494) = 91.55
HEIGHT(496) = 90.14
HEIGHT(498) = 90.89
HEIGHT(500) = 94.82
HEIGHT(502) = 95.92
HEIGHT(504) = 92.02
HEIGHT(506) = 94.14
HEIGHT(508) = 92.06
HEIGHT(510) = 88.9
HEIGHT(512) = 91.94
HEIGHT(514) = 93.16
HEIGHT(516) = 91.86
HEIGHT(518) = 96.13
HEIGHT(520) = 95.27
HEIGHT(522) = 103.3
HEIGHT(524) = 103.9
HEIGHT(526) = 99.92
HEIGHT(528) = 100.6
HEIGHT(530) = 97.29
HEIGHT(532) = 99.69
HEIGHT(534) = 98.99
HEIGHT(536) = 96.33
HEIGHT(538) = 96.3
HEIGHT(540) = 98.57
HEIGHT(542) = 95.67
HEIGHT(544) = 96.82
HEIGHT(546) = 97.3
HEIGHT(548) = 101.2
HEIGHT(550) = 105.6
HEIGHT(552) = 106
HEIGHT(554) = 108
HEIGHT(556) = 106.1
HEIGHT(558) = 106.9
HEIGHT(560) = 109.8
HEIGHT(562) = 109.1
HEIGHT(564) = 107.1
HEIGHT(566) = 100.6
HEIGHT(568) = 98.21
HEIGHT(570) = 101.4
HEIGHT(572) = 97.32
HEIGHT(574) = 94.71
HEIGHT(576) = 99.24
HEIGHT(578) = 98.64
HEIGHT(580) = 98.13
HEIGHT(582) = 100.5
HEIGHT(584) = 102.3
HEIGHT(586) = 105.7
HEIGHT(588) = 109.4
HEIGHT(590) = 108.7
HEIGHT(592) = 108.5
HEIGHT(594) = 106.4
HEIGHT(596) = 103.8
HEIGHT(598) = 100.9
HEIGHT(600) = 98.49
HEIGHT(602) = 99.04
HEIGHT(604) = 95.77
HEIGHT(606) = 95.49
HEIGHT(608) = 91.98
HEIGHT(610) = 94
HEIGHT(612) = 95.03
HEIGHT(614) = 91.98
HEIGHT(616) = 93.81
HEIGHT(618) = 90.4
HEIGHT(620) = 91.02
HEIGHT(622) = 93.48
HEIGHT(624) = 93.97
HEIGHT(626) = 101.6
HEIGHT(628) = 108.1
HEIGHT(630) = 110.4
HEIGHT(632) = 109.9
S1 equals 1.34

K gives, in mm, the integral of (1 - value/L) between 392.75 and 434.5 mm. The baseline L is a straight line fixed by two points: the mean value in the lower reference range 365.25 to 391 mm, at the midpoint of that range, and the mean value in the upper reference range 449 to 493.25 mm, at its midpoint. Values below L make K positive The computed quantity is 2.2 mm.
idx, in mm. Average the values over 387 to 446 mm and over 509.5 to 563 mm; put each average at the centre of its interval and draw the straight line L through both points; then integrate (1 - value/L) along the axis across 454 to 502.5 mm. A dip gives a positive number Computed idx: 1.6 mm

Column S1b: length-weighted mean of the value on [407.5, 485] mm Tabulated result 82.3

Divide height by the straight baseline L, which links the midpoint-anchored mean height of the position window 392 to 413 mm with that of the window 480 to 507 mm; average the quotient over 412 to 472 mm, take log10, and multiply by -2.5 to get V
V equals -0.130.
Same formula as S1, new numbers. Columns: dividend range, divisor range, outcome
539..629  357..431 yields 1.33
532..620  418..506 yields 1.19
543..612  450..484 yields 1.25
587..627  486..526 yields 1.06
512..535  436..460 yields 1.16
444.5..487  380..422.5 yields 1.26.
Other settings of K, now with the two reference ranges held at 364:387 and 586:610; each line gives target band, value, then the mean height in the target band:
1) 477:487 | 0.6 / 84.8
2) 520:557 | -1.9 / 100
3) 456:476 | 2.1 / 78.8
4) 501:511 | 0.0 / 92.6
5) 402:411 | 1.4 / 69.6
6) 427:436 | 0.2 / 82.7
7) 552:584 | -1.3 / 102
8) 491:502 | -0.1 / 91.9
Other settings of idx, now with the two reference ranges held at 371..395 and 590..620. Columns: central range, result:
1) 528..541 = -1.59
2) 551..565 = -2.58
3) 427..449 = -3.08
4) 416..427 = -2.25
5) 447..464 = -1.95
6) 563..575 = -0.97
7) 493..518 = -2.80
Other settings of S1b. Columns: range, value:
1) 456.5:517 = 85.9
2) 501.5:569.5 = 99.3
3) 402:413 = 71.6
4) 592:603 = 102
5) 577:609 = 101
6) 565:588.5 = 100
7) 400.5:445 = 79.5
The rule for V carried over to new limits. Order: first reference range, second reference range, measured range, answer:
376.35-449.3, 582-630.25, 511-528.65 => -0.113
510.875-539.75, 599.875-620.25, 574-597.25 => -0.090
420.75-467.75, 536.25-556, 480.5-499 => 0.040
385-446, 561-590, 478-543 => -0.040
